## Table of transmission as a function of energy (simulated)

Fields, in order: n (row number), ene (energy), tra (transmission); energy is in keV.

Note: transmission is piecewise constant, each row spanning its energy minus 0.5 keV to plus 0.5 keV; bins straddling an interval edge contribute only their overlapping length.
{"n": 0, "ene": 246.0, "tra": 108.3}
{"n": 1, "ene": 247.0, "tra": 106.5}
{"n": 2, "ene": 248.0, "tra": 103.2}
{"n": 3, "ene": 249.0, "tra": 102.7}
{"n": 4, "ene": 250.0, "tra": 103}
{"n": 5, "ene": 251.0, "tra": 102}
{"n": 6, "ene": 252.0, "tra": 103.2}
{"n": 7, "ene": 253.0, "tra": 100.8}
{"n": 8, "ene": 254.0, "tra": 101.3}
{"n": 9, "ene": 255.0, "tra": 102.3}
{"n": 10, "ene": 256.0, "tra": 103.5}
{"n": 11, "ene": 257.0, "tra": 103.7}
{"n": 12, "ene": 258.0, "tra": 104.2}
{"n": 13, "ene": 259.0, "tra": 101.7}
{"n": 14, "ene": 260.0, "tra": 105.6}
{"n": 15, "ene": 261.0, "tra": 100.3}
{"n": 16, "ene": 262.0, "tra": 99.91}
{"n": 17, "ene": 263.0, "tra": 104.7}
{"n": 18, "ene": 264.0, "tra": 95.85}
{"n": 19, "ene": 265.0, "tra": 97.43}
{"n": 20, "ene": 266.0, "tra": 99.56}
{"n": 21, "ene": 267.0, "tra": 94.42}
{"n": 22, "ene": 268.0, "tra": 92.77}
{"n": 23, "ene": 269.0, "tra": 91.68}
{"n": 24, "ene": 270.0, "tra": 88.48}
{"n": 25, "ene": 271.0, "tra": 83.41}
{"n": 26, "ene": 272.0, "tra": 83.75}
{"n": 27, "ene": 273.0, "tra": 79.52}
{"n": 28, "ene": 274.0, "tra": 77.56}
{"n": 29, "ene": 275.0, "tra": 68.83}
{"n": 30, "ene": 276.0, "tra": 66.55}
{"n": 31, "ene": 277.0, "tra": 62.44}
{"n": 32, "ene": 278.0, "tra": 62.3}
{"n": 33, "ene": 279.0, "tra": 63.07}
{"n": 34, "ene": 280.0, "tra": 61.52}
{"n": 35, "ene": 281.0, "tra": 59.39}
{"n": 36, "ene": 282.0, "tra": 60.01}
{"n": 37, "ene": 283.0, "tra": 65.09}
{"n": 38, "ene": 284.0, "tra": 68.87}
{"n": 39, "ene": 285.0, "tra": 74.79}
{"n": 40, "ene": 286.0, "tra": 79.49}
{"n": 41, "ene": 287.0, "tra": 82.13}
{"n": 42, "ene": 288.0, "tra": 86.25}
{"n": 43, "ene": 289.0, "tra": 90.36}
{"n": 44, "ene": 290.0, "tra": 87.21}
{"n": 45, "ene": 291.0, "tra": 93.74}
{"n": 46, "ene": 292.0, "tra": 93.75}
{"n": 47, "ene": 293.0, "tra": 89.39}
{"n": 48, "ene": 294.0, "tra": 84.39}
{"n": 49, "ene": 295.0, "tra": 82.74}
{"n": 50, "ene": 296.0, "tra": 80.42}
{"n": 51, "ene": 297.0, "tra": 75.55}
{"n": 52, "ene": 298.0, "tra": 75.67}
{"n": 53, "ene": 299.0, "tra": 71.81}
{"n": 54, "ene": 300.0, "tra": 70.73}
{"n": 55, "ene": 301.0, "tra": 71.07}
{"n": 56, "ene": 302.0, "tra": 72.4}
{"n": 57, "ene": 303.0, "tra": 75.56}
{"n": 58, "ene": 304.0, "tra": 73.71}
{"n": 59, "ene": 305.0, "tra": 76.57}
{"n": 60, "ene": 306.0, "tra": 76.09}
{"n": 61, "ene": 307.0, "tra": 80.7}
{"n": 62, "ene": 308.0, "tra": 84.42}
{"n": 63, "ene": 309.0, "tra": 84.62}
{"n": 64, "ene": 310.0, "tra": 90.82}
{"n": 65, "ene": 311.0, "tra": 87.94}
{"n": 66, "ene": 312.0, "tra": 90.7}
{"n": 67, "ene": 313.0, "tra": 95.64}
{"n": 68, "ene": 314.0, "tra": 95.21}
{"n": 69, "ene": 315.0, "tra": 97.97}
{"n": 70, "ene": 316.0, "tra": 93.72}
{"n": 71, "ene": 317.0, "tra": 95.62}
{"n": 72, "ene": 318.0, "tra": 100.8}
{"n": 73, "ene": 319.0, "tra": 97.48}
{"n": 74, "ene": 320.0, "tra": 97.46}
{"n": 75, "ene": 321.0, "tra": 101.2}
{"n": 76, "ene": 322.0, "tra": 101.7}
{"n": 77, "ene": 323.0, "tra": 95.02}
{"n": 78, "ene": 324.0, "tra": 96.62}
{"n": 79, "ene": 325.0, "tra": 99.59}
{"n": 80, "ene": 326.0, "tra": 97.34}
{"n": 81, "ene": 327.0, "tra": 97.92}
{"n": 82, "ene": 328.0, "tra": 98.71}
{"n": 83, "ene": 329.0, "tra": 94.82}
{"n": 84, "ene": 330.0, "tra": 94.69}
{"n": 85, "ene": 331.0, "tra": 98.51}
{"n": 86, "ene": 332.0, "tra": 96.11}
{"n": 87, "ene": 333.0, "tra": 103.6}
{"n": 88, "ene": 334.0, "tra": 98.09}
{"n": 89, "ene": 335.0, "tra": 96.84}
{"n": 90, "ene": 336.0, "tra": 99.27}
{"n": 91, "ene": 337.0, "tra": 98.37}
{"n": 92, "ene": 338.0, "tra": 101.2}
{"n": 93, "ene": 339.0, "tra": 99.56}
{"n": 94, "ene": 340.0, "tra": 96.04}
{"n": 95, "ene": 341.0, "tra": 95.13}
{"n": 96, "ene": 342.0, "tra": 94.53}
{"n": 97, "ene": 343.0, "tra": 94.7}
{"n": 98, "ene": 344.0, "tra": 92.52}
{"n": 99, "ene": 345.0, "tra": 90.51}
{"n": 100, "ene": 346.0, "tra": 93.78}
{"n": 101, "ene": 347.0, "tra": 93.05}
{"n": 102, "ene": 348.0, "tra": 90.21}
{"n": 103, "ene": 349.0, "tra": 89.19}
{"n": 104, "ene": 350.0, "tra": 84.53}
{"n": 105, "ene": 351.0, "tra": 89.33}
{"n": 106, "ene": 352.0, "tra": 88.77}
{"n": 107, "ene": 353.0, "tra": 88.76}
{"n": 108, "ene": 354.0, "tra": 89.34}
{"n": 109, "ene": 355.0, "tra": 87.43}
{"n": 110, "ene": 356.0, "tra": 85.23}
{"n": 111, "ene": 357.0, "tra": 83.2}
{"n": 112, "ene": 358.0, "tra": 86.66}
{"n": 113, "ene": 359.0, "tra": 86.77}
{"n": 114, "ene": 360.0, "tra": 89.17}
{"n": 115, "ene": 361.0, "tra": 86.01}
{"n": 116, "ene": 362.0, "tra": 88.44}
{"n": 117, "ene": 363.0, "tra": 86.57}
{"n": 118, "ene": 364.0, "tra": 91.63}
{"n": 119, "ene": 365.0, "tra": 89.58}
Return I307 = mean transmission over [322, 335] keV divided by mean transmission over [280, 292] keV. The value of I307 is 1.3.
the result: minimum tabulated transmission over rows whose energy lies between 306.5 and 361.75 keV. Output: 80.7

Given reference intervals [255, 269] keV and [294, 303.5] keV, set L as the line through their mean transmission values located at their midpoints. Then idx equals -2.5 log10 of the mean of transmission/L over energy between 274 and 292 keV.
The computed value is 0.17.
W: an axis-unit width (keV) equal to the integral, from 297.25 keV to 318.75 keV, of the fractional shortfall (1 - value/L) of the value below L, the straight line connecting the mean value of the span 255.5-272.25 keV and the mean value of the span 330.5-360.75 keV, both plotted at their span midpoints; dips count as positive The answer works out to 2.4 keV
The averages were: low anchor 97.3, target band 84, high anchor 92.6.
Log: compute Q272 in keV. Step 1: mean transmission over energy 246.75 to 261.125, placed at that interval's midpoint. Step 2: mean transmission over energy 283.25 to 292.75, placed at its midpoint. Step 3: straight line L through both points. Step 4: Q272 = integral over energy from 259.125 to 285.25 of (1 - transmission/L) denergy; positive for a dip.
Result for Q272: 3.30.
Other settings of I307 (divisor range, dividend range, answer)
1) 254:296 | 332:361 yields 1.08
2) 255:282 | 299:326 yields 1.02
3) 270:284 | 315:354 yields 1.38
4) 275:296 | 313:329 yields 1.29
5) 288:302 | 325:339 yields 1.20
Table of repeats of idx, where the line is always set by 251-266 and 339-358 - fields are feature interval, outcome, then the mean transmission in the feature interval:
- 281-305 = 0.24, 78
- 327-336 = -0.06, 97.8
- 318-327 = -0.05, 98.4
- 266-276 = 0.19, 84.3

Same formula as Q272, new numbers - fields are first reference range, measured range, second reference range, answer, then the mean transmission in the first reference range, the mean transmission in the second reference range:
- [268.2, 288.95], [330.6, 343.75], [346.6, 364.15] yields -2.0 keV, 73.9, 87.9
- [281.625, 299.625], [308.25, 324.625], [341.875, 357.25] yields -2.1 keV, 80.2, 89.7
